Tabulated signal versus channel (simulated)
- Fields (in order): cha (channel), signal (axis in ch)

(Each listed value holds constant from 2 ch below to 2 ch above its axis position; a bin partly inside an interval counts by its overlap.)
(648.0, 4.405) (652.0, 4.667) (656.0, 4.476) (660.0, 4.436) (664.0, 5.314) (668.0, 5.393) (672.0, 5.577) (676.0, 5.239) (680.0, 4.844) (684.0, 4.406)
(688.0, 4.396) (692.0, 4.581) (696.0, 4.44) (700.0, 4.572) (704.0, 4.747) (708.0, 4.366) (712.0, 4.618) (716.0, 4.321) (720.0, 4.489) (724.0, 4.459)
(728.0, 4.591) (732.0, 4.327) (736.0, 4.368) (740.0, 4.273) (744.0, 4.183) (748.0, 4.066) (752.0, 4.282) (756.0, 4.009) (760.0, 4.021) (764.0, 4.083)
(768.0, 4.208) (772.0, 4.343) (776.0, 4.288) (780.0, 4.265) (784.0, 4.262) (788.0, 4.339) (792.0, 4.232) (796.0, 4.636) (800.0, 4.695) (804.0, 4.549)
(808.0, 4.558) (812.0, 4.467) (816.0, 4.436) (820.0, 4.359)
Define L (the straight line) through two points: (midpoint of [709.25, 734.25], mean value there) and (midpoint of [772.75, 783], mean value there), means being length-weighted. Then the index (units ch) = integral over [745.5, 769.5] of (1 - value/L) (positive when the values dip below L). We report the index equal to 1.3 ch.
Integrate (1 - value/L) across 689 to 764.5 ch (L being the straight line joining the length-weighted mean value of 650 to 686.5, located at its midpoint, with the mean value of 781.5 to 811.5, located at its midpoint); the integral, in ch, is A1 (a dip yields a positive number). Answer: 5.61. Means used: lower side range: 4.92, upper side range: 4.46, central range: 4.36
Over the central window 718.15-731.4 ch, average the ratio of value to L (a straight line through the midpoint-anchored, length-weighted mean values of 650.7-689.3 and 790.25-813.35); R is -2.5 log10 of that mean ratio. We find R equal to 0.06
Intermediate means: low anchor 4.89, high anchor 4.53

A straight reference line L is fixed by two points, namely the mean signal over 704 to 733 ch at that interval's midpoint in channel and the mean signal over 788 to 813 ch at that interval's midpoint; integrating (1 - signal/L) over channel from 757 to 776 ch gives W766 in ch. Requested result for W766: 1.39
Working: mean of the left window 4.48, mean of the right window 4.51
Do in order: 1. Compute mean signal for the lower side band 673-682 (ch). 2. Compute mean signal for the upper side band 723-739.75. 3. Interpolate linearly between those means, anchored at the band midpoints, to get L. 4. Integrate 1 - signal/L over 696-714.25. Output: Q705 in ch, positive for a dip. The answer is 0.7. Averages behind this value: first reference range 5.1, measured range 4.56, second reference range 4.42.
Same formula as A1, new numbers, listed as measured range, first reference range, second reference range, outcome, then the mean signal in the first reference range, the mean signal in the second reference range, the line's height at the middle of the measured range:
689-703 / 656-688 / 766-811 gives 0.9 ch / 4.96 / 4.4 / 4.84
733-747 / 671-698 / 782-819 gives 1.1 ch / 4.75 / 4.46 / 4.61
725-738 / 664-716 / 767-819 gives 0.5 ch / 4.77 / 4.41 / 4.62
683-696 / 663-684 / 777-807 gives 1.6 ch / 5.19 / 4.43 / 5.09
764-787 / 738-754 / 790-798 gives 0.4 ch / 4.2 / 4.43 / 4.34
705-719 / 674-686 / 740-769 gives 0.2 ch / 4.83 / 4.13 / 4.53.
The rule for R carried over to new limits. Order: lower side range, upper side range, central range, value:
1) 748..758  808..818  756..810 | -0.007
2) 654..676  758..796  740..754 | 0.069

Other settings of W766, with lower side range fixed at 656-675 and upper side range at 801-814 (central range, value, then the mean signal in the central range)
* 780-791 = 0.80 ch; 4.29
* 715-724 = 0.86 ch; 4.43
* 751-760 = 1.22 ch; 4.1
